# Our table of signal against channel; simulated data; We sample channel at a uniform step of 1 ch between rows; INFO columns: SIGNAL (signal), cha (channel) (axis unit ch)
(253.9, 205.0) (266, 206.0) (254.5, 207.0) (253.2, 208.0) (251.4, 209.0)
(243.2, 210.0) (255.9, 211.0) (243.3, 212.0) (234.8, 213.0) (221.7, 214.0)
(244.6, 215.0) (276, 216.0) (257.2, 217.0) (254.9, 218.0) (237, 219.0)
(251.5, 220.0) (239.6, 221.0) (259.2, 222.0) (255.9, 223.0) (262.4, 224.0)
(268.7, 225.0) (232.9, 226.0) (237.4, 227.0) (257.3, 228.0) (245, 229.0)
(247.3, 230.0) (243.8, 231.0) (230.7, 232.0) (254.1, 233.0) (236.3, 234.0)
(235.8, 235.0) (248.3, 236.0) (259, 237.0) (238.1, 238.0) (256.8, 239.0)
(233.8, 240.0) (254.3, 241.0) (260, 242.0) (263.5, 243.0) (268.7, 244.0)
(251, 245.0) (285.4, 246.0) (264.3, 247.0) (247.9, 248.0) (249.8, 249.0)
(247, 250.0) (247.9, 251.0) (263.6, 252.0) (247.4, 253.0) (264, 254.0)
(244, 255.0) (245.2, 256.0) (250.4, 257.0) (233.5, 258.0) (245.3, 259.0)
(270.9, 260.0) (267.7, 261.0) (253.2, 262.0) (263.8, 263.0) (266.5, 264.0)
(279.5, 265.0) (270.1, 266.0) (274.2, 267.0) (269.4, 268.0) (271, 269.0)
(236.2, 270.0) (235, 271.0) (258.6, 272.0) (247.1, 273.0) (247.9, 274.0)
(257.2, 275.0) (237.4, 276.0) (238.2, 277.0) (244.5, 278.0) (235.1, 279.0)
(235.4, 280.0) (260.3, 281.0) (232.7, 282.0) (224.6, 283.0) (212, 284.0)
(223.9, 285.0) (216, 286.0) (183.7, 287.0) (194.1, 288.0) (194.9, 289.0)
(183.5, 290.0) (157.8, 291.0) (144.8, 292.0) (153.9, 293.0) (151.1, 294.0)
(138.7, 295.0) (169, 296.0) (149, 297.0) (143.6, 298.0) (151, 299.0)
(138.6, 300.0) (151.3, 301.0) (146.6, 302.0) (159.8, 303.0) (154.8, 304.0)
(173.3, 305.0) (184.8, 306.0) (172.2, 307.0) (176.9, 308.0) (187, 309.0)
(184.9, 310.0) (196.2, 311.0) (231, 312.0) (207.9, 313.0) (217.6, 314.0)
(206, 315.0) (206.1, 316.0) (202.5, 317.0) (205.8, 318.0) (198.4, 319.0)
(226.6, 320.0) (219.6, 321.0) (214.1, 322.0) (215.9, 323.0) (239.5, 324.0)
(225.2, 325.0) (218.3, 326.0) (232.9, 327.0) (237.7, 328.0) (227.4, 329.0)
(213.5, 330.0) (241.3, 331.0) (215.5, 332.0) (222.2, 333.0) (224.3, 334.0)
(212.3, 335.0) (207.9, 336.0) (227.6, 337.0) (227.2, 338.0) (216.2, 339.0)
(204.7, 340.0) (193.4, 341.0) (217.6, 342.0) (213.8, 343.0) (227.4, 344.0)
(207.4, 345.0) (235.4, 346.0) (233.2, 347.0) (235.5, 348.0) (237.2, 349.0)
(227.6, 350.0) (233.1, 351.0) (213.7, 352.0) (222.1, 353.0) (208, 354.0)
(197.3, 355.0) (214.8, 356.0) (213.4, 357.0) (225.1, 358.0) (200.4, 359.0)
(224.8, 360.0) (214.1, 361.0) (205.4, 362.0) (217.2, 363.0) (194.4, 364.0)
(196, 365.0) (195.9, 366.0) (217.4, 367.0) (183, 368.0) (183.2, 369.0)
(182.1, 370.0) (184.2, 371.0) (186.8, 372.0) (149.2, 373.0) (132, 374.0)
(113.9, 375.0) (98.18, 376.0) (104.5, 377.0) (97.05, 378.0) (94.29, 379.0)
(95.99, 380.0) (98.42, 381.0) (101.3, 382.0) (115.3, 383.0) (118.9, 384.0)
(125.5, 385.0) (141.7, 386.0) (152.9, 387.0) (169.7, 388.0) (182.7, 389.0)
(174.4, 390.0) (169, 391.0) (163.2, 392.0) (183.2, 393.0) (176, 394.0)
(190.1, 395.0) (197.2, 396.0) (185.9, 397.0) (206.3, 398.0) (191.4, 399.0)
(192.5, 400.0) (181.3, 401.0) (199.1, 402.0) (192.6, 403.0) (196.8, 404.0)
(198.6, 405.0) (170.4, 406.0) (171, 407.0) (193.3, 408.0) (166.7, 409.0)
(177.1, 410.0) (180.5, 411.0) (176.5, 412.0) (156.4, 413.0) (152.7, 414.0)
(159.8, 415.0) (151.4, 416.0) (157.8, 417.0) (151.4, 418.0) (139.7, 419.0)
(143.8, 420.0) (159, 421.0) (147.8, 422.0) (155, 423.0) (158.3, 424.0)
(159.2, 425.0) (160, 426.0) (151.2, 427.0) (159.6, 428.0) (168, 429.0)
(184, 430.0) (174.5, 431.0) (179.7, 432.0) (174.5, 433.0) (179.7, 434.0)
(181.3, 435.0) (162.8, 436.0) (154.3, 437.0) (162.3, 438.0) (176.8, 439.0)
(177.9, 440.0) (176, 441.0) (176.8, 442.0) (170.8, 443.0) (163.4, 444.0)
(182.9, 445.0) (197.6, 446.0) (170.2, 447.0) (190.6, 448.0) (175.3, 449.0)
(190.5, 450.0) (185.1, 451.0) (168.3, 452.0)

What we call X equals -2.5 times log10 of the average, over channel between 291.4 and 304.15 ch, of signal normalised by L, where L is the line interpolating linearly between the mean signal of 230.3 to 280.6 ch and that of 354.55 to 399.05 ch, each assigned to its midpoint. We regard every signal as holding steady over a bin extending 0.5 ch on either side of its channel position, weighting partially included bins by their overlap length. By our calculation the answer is 0.43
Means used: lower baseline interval 253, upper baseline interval 168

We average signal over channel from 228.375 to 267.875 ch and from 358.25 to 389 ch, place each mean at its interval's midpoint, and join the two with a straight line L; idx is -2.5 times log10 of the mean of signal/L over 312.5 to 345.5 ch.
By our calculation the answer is -0.14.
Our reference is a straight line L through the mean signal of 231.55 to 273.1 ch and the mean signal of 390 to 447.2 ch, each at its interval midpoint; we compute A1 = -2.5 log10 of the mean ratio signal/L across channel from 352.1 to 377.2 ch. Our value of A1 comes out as 0.07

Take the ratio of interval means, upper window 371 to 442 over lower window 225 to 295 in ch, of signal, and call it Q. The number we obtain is 0.67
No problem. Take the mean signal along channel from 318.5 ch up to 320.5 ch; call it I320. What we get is 212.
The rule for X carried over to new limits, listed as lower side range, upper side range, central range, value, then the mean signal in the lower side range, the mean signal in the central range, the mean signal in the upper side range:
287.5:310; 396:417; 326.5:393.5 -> -0.10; 163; 189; 180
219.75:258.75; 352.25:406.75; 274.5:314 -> 0.16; 251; 190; 173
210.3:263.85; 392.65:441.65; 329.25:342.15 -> -0.05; 251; 217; 172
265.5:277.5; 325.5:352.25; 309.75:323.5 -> 0.11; 254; 210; 222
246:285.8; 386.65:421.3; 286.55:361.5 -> 0.08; 251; 201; 175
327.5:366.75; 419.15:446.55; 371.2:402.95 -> 0.26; 217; 152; 168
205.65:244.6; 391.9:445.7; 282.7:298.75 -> 0.26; 250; 177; 172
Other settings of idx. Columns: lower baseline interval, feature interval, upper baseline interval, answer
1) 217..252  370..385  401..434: 0.453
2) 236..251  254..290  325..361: 0.011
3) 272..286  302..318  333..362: 0.204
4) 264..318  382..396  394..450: 0.147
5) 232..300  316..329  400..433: -0.056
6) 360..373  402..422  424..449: 0.075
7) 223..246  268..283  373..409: -0.092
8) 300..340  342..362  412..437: -0.149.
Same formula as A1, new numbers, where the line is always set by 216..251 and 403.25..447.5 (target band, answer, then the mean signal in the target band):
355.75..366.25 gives -0.07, 209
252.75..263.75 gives -0.06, 254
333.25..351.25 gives -0.09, 221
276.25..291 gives 0.06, 218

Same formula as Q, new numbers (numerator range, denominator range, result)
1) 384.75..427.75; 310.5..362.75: 0.78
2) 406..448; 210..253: 0.67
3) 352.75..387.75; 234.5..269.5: 0.64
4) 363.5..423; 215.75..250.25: 0.64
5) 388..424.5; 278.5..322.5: 0.92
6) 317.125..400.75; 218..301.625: 0.82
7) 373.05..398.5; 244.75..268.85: 0.56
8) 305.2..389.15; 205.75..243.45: 0.78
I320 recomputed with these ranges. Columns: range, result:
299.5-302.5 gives 146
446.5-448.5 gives 180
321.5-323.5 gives 215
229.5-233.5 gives 244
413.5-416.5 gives 155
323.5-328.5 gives 231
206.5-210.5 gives 251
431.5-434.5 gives 178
